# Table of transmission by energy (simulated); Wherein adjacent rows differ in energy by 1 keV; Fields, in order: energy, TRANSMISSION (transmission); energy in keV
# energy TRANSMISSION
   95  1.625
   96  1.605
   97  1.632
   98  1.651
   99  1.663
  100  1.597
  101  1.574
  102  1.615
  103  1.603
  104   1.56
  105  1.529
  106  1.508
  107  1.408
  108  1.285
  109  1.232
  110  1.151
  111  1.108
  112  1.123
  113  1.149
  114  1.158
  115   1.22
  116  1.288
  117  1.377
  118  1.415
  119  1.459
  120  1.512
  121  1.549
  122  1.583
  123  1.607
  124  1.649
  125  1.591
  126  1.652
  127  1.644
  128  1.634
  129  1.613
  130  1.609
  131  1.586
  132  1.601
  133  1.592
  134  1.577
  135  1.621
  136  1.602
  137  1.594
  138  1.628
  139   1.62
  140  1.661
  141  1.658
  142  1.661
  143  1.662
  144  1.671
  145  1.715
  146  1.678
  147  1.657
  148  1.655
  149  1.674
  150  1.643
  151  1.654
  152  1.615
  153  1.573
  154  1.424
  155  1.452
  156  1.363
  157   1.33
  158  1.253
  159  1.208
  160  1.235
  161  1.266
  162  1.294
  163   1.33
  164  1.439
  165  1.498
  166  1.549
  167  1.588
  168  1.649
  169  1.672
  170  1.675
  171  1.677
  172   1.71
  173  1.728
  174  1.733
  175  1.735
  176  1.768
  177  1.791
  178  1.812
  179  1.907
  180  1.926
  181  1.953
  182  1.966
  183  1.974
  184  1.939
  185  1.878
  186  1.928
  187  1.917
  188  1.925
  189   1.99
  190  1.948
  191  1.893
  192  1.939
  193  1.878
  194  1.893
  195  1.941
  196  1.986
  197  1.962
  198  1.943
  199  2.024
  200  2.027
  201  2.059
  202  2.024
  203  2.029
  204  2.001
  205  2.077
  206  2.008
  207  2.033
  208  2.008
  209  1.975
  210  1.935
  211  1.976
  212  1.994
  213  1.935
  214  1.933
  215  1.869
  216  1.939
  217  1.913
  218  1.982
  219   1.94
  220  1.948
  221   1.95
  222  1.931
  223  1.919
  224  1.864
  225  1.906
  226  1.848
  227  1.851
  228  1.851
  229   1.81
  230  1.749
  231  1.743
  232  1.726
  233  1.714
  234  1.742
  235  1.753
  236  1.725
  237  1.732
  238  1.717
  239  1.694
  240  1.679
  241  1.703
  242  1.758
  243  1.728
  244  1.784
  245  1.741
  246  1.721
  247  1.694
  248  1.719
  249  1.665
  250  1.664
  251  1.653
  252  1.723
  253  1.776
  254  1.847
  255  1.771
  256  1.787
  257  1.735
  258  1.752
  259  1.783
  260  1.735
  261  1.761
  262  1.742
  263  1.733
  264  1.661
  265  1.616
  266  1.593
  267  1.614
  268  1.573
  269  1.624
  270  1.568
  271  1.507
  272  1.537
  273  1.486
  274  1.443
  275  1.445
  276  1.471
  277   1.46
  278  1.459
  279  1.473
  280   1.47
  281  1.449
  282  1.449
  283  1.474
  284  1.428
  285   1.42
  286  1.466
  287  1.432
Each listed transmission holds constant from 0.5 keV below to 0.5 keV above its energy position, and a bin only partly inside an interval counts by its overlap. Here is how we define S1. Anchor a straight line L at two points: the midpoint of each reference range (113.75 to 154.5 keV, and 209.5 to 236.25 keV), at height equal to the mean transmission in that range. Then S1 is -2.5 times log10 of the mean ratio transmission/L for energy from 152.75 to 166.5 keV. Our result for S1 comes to 0.21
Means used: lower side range 1.58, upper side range 1.87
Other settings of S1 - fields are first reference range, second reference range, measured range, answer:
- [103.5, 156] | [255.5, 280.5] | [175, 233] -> -0.23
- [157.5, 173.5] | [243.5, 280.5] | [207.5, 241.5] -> -0.17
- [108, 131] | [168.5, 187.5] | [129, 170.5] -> 0.05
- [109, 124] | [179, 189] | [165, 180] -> 0.07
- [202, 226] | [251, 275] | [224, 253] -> 0.04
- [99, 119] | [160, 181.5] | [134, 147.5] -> -0.09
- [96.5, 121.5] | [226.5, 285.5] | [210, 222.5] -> -0.22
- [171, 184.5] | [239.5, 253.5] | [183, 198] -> -0.07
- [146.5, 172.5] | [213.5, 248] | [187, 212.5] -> -0.18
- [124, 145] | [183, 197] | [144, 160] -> 0.13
